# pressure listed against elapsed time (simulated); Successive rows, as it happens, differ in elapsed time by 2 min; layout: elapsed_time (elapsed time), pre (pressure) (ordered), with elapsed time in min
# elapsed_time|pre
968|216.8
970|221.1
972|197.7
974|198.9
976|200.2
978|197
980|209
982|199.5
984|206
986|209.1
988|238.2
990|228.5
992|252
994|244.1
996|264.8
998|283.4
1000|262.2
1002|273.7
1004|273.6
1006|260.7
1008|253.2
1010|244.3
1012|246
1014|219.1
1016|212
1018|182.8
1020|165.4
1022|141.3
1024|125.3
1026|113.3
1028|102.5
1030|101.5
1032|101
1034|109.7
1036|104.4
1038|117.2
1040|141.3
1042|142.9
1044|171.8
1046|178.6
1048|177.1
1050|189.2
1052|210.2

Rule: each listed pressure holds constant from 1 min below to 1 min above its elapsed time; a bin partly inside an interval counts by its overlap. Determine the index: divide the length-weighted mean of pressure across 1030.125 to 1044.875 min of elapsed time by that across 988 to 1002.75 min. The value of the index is 0.5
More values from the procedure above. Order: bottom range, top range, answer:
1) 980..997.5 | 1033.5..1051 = 0.65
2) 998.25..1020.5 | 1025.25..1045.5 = 0.51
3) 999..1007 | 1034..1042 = 0.46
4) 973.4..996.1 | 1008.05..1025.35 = 0.88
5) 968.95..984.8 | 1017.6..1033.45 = 0.62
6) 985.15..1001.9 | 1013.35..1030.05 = 0.61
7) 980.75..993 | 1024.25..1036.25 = 0.48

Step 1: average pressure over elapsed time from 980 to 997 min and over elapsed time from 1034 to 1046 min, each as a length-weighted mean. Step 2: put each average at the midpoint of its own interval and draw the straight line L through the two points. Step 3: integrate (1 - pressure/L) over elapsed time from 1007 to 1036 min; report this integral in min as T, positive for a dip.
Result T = 1.7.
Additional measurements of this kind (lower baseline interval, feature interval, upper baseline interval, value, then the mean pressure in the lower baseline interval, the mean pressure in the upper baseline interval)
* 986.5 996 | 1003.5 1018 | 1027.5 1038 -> -5.0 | 242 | 105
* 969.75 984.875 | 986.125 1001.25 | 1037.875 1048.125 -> -4.8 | 203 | 156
